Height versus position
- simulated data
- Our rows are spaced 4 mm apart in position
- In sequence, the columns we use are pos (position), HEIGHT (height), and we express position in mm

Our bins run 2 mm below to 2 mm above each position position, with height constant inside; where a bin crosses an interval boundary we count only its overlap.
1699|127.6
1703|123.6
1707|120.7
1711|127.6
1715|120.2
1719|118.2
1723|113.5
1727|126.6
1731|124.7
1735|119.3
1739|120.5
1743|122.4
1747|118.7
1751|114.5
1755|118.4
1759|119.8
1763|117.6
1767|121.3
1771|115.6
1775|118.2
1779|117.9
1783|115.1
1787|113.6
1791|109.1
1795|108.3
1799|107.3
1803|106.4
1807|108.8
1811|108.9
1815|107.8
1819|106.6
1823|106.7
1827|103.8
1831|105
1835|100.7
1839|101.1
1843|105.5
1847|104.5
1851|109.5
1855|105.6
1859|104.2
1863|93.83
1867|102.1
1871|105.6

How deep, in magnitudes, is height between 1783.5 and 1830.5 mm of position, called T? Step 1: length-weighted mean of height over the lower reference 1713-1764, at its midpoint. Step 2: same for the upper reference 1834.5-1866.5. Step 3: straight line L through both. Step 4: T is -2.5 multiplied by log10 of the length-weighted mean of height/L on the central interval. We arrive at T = 0.01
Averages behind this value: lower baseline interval 120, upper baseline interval 103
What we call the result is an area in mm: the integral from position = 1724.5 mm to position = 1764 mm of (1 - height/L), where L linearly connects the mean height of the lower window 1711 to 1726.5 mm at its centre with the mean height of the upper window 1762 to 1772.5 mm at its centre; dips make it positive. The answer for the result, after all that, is -0.4 mm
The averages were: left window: 120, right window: 118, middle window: 120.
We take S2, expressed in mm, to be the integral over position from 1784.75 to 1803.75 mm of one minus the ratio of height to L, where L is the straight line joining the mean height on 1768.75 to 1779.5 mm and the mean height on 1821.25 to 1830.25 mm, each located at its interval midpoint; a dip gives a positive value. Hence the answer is 0.6 mm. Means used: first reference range 117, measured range 109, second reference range 105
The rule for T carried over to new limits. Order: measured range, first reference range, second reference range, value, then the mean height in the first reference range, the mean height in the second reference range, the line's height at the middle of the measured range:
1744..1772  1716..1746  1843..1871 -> -0.01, 121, 104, 117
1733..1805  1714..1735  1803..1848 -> -0.02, 121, 105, 114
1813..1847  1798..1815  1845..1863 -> 0.02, 108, 105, 106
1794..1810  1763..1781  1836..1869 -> 0.05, 118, 103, 113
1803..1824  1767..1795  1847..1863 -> 0.03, 115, 105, 110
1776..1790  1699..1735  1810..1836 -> -0.03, 122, 106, 112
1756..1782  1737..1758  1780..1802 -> -0.03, 119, 111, 115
